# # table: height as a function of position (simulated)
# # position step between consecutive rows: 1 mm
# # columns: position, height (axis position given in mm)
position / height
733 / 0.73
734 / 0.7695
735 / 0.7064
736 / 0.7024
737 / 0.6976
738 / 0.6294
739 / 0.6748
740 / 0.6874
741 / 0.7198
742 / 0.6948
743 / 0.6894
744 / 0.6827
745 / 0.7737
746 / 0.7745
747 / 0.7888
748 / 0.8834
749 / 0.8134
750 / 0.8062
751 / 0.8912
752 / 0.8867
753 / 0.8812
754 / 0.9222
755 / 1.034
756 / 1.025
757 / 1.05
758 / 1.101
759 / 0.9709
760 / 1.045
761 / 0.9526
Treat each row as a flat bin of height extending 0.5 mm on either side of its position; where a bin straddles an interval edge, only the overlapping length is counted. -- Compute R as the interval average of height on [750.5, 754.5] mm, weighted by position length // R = 0.895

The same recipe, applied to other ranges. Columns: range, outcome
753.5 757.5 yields 1.01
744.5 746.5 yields 0.774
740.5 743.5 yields 0.701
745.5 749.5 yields 0.815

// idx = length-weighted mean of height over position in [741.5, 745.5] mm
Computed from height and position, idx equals 0.71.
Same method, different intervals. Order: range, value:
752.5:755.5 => 0.946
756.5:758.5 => 1.08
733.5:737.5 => 0.719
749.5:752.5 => 0.861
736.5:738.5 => 0.663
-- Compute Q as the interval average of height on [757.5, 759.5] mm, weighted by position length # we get 1.04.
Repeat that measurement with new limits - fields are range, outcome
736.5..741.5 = 0.682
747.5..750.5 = 0.834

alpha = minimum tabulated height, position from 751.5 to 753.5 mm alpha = 0.8812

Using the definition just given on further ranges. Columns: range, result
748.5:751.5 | 0.8062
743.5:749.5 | 0.6827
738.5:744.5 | 0.6748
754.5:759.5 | 0.9709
